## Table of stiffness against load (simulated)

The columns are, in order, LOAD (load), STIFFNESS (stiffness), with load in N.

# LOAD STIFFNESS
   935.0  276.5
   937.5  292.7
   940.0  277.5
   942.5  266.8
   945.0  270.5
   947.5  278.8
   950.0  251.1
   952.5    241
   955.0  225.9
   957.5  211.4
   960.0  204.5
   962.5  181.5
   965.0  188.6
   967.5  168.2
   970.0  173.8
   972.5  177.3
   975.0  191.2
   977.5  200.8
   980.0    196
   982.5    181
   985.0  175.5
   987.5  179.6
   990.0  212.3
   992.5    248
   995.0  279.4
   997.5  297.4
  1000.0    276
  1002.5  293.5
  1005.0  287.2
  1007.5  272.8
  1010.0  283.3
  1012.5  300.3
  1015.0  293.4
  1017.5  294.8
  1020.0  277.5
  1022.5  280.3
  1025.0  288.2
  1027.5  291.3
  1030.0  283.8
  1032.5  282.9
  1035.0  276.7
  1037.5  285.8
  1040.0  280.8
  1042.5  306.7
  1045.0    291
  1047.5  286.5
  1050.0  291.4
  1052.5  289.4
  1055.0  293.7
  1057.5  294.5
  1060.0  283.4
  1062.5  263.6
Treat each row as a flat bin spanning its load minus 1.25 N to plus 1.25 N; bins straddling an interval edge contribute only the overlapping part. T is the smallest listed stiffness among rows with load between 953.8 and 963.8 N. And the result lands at 181.5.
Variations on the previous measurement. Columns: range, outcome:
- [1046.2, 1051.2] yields 286.5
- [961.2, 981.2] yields 168.2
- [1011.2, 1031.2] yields 277.5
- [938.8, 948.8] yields 266.8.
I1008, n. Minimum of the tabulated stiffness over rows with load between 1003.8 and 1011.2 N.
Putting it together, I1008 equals 272.8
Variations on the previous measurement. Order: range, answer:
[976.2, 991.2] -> 175.5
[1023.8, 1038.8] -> 276.7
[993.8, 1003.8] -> 276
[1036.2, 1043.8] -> 280.8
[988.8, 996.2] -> 212.3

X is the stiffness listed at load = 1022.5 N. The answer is 280.3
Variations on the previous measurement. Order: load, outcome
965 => 188.6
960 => 204.5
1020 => 277.5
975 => 191.2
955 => 225.9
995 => 279.4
